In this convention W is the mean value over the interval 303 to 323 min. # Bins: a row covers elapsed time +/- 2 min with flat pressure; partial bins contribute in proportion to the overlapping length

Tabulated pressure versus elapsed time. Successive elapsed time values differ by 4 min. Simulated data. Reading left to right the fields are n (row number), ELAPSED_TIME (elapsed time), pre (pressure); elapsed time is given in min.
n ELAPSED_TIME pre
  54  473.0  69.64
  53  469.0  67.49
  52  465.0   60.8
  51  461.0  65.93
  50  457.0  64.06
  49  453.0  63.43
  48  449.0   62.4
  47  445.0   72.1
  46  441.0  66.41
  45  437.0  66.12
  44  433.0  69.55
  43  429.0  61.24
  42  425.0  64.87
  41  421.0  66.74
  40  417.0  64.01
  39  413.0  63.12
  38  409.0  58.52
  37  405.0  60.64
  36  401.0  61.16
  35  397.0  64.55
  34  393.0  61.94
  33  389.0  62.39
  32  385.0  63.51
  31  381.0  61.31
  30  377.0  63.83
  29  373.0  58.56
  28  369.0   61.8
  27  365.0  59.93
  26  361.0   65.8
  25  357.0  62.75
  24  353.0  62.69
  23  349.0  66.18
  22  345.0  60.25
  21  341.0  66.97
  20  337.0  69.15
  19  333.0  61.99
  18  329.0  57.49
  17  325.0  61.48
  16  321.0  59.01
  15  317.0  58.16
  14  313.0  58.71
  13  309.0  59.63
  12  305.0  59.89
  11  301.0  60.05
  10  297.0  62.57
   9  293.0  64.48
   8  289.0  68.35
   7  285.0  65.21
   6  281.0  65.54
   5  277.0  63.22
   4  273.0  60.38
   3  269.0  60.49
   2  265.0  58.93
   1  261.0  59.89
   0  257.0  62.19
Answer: 59.1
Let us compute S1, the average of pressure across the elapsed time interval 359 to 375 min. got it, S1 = 61.5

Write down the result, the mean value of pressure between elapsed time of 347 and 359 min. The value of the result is 63.9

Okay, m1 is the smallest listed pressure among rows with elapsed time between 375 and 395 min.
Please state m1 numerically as 61.31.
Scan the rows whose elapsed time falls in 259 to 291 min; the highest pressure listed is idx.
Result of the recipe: 68.35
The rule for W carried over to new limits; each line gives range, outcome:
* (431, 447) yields 68.5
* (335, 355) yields 65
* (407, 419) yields 61.9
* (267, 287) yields 63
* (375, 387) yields 62.9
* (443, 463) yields 65.6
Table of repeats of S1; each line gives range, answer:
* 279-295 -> 65.9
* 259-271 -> 59.8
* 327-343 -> 63.9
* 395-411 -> 61.2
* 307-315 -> 59.2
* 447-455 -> 62.9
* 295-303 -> 61.3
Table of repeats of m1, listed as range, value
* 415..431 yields 61.24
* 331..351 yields 60.25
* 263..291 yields 58.93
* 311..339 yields 57.49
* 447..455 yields 62.4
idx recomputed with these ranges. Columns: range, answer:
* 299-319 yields 60.05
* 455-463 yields 65.93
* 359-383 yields 65.8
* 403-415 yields 63.12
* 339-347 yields 66.97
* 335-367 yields 69.15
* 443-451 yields 72.1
